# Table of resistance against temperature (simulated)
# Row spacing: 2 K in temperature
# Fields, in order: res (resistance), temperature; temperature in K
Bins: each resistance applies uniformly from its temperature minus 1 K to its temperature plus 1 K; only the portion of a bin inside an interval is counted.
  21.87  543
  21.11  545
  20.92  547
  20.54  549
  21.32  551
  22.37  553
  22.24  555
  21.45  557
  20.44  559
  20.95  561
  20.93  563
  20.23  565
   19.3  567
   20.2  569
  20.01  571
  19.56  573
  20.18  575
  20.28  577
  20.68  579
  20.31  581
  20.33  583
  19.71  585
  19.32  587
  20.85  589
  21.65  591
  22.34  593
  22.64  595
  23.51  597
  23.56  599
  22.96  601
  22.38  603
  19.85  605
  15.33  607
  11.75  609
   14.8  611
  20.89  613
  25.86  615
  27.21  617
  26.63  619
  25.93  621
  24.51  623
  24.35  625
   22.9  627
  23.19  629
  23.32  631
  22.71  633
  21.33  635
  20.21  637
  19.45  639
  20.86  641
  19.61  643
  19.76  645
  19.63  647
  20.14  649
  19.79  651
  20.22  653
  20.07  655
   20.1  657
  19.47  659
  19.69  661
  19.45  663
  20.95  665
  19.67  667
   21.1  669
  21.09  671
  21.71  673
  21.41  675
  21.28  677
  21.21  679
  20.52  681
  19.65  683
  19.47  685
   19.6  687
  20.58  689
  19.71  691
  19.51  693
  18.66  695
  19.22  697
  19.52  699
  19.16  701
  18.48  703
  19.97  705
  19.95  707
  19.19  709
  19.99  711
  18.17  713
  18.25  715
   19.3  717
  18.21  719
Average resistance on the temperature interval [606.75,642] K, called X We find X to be 21.9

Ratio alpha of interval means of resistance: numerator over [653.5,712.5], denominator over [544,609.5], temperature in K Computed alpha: 1.0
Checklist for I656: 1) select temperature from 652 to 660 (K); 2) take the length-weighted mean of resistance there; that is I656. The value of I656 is 20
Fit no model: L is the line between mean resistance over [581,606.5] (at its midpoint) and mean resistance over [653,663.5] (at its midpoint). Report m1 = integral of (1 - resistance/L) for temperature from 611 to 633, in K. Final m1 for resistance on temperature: -3.4 K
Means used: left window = 21.4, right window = 19.8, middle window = 24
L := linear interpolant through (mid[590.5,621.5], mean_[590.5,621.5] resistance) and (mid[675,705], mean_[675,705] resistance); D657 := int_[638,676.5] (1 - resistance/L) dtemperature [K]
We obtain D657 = 0.54 K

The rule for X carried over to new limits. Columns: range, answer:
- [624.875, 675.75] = 20.8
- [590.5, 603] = 22.8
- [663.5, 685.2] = 20.7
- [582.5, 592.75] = 20.5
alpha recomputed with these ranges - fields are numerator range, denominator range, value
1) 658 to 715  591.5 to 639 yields 0.90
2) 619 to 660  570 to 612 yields 1.07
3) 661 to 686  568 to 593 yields 1.01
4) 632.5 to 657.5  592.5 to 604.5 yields 0.89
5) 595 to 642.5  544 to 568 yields 1.04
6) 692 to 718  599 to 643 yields 0.88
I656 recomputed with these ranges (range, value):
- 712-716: 18.2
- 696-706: 19.3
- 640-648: 20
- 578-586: 20.3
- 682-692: 19.8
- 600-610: 18.5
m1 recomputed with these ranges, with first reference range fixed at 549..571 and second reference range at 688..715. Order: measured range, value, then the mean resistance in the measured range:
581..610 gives 0.1 K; 20.4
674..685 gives -0.6 K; 20.7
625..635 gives -1.4 K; 23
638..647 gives 0.0 K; 19.9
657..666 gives -0.1 K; 19.9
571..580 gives 0.2 K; 20.2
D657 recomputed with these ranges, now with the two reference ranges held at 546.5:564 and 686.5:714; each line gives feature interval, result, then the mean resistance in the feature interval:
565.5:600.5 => 0.03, 20.9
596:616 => 0.50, 20.1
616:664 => -3.57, 21.7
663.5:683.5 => -1.12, 20.9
